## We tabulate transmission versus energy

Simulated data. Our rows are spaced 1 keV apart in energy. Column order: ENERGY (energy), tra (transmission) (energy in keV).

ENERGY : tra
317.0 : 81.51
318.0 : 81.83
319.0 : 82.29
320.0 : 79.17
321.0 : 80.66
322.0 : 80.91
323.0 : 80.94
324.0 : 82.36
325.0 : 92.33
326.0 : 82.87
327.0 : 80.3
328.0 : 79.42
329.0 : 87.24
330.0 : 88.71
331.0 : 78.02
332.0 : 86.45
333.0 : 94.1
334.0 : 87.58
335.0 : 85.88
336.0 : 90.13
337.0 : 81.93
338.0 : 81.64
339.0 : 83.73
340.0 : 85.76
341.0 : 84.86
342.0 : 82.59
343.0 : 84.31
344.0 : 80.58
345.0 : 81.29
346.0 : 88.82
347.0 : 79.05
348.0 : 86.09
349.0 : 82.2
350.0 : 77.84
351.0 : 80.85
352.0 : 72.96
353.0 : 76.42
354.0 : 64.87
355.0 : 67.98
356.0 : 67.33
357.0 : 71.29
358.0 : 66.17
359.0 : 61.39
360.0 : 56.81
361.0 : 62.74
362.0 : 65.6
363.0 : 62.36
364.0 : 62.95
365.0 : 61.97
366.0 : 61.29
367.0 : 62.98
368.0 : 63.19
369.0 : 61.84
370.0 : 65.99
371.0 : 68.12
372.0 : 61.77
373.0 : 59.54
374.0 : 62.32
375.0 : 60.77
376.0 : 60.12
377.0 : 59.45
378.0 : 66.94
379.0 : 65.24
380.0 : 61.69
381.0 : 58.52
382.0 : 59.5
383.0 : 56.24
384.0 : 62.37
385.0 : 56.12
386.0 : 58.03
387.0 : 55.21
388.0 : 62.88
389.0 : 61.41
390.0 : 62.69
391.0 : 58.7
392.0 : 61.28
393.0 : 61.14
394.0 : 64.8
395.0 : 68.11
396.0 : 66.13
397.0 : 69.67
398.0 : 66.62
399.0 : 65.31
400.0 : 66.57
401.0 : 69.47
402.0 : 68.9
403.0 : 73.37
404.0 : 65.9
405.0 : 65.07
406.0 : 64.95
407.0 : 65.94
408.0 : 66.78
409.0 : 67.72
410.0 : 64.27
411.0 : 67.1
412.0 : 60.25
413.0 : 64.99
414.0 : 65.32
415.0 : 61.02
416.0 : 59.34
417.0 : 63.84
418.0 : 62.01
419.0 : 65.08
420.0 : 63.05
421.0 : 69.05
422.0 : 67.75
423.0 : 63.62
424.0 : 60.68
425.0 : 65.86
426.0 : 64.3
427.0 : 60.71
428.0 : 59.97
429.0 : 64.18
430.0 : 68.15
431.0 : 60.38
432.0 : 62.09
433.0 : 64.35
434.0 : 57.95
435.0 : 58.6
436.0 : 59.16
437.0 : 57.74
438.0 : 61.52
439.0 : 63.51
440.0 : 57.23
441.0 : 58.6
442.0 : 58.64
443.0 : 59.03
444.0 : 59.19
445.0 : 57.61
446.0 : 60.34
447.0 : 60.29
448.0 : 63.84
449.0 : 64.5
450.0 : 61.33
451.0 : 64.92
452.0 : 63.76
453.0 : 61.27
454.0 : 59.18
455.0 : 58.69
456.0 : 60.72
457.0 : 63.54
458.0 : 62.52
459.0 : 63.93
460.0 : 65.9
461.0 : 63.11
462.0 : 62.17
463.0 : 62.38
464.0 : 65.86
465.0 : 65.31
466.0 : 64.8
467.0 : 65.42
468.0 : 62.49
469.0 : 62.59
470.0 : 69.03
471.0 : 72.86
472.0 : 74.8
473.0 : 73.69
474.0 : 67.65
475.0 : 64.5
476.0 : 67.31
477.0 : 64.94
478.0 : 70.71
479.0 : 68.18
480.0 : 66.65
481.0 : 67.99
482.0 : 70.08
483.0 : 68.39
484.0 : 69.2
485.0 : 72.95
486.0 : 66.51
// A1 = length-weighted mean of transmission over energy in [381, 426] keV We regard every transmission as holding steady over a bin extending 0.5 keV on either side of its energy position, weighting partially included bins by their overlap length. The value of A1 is 63.9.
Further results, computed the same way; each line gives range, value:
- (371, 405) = 63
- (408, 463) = 62.3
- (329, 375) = 74.2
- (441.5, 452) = 61.1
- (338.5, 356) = 79.6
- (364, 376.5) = 62.5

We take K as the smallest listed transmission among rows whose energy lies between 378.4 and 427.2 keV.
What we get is 55.21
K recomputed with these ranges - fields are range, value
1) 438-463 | 57.23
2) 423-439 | 57.74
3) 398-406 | 64.95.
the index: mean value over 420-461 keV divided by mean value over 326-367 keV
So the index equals 0.80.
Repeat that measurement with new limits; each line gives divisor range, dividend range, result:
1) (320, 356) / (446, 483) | 0.79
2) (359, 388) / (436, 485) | 1.04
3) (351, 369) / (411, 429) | 0.97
